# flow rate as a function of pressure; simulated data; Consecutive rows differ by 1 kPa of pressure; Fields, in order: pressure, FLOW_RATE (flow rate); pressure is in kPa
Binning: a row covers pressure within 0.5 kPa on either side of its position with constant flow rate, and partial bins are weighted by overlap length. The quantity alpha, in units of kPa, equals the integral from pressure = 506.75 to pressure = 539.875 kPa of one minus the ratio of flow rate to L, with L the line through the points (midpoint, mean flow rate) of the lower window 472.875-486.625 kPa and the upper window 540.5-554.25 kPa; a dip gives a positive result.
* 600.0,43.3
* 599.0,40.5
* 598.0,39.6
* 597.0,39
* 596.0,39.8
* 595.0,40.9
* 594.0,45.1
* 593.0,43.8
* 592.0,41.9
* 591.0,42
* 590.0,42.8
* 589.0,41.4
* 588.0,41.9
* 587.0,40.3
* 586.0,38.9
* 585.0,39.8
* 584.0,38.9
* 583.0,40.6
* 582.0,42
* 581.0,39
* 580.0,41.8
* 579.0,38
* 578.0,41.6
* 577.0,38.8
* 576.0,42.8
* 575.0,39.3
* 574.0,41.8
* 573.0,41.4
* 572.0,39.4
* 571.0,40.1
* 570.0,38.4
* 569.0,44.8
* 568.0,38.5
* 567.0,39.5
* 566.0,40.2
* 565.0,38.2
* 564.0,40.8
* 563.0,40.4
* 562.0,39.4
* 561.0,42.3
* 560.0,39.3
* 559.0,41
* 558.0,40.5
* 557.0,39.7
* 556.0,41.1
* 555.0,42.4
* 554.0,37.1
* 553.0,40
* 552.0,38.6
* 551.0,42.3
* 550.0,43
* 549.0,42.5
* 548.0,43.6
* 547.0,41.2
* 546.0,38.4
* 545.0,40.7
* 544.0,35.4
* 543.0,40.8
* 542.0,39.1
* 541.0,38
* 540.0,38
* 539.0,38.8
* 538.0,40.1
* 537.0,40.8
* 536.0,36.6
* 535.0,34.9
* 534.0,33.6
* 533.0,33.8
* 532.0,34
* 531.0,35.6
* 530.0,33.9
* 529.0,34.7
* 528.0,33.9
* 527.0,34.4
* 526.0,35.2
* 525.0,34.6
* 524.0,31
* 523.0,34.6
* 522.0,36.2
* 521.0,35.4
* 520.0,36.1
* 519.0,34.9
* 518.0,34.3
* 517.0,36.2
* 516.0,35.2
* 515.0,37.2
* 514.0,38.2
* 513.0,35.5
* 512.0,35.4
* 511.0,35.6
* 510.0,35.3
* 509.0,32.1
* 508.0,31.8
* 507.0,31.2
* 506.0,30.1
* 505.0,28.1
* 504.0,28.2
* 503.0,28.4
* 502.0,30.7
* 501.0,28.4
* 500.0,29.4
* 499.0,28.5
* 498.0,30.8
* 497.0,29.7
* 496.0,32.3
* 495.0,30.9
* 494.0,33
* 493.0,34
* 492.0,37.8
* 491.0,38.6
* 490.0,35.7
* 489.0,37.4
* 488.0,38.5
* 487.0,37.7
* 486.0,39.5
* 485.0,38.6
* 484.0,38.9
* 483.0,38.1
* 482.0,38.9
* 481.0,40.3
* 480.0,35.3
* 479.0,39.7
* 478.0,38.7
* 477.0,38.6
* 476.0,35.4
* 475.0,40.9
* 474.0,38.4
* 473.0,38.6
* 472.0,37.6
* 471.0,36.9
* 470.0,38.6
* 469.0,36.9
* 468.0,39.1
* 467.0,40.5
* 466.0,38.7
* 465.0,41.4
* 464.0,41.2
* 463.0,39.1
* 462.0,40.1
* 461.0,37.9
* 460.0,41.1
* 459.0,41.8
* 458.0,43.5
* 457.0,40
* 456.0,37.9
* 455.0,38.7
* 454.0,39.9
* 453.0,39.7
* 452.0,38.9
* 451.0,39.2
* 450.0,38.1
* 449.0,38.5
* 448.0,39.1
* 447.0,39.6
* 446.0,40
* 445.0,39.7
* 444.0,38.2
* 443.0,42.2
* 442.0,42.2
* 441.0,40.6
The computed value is 3.6 kPa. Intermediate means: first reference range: 38.6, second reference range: 40.1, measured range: 35.2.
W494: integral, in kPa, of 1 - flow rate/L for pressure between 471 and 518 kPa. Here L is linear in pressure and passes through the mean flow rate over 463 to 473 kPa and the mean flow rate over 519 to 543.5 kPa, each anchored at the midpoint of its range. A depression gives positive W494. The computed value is 3.4 kPa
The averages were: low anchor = 39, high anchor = 36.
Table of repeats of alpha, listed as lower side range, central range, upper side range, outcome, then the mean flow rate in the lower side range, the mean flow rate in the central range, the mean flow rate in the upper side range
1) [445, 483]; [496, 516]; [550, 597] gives 3.93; 39.1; 31.9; 40.6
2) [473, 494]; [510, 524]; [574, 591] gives 1.18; 37.9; 35.6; 40.6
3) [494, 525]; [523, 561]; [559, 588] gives -1.52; 32.8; 38.1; 40.3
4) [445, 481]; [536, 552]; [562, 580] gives -0.01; 39.2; 40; 40.3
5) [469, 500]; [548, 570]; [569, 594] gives -0.40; 36.5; 40.6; 40.9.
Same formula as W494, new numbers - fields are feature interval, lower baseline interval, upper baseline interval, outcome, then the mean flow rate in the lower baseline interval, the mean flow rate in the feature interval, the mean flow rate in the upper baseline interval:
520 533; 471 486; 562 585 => 1.6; 38.4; 34.5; 40.3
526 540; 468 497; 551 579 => 1.2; 37.2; 35.8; 40.3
